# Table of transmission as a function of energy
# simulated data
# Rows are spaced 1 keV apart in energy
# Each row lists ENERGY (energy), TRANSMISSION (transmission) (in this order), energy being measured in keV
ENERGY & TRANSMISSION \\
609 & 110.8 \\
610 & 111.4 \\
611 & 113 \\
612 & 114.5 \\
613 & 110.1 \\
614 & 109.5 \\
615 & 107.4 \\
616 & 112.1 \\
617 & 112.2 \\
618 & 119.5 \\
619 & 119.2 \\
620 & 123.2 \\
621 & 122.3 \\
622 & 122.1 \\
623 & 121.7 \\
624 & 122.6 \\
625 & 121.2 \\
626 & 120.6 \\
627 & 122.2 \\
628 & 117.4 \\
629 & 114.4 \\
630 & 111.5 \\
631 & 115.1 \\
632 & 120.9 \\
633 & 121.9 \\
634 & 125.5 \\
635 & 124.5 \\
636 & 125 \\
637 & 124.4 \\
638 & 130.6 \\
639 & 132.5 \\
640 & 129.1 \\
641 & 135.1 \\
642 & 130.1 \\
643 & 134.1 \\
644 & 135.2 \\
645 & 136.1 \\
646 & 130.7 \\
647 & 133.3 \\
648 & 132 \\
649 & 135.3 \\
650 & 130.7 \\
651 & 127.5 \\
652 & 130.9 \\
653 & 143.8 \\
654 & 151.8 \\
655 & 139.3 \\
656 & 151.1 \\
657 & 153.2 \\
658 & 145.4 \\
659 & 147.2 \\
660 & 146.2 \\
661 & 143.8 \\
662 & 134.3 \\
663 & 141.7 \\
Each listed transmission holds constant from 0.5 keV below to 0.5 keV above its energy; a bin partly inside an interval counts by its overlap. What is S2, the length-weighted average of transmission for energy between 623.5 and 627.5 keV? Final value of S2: 122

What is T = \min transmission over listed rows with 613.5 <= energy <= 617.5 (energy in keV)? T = 107.4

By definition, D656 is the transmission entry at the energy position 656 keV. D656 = 151.1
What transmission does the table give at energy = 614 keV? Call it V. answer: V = 109.5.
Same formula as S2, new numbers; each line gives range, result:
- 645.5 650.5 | 132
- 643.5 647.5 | 134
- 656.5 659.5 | 149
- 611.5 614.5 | 111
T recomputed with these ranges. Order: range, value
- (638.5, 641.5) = 129.1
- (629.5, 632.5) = 111.5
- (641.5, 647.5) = 130.1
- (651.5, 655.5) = 130.9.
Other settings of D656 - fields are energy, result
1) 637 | 124.4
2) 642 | 130.1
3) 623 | 121.7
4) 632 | 120.9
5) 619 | 119.2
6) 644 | 135.2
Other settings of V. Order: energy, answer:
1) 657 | 153.2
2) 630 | 111.5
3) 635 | 124.5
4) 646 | 130.7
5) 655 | 139.3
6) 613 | 110.1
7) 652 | 130.9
